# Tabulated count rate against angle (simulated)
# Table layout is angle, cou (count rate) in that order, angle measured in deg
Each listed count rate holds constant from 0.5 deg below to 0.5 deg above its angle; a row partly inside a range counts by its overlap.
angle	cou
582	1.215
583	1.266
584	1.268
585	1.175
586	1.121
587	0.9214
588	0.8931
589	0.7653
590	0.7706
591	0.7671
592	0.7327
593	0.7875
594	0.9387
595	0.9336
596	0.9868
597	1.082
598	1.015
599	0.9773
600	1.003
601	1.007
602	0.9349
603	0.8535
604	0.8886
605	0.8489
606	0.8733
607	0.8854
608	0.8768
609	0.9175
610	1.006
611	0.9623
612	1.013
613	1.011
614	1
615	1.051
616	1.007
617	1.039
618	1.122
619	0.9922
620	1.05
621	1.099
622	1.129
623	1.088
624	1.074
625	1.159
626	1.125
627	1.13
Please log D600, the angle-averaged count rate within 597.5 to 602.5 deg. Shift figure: 0.987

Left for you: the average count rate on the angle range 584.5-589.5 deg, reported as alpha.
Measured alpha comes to 0.975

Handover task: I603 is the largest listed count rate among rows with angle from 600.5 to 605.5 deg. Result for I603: 1.007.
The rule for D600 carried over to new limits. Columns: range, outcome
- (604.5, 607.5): 0.869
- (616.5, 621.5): 1.06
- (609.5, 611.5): 0.984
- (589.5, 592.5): 0.757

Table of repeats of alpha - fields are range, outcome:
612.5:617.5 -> 1.02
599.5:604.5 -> 0.937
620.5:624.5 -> 1.1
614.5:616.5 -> 1.03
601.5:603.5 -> 0.894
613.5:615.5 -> 1.03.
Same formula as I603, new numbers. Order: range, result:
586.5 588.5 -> 0.9214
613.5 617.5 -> 1.051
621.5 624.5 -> 1.129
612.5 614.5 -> 1.011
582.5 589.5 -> 1.268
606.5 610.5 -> 1.006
